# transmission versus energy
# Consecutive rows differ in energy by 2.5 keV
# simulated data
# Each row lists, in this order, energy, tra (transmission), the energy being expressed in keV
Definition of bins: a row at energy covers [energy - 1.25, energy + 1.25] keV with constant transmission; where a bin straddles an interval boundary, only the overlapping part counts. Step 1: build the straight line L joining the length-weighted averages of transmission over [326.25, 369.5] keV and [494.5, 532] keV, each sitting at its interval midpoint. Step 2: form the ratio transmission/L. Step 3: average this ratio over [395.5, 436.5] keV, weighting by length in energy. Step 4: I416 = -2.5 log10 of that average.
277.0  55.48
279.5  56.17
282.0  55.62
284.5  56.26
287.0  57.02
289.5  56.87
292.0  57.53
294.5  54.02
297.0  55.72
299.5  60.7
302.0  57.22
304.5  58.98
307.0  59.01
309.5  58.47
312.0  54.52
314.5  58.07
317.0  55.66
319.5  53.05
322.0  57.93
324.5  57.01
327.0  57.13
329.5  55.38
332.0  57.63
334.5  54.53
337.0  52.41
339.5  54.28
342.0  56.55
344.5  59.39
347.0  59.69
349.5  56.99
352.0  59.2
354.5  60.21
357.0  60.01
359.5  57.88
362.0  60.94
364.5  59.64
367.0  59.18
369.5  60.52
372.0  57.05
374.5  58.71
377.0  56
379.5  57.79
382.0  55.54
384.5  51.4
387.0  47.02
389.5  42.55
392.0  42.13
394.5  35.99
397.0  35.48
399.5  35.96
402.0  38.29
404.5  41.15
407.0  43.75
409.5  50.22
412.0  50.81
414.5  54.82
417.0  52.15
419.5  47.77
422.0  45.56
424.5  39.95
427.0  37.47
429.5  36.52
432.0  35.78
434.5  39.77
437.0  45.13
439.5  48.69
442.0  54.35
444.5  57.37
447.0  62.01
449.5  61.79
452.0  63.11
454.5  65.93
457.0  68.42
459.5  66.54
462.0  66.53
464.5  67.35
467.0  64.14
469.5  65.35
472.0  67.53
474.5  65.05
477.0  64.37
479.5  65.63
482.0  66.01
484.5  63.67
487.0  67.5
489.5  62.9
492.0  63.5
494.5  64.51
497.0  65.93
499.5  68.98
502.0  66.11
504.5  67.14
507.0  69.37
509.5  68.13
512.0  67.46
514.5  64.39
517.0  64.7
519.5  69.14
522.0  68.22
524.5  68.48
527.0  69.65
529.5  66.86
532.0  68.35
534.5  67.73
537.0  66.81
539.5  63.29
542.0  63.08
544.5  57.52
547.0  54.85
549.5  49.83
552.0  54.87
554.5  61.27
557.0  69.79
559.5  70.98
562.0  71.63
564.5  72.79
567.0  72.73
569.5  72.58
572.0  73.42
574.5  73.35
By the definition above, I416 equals 0.40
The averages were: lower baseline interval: 57.8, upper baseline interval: 67.4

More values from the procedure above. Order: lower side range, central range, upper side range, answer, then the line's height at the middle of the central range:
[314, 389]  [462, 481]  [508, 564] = -0.06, 62.1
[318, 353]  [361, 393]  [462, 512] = 0.09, 59.1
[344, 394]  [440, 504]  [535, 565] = -0.08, 59.8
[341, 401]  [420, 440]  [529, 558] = 0.34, 56.3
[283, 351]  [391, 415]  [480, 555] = 0.38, 60.2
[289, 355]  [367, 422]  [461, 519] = 0.24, 60.8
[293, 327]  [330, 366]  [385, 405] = -0.17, 49.5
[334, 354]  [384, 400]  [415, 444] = 0.21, 49.9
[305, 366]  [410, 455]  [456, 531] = 0.26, 62.9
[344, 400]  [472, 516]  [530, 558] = -0.12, 59.3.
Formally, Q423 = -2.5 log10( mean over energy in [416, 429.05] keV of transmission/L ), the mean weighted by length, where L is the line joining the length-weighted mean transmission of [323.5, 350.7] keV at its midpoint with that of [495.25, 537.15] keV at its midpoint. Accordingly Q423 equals 0.368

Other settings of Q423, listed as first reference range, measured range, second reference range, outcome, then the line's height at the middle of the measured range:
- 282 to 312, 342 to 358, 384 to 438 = -0.17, 50.6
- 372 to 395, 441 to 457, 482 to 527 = -0.04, 59.2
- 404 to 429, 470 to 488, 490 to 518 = -0.09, 60.6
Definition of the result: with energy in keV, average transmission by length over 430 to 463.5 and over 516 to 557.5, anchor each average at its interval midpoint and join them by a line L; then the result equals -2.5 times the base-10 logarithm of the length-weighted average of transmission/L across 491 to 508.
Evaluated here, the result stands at -0.10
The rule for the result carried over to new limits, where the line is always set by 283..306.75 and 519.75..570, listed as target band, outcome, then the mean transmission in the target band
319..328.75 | 0.03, 56.5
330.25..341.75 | 0.07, 54.9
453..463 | -0.07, 66.8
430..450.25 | 0.24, 49.8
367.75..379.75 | 0.03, 58.1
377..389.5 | 0.15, 52.2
